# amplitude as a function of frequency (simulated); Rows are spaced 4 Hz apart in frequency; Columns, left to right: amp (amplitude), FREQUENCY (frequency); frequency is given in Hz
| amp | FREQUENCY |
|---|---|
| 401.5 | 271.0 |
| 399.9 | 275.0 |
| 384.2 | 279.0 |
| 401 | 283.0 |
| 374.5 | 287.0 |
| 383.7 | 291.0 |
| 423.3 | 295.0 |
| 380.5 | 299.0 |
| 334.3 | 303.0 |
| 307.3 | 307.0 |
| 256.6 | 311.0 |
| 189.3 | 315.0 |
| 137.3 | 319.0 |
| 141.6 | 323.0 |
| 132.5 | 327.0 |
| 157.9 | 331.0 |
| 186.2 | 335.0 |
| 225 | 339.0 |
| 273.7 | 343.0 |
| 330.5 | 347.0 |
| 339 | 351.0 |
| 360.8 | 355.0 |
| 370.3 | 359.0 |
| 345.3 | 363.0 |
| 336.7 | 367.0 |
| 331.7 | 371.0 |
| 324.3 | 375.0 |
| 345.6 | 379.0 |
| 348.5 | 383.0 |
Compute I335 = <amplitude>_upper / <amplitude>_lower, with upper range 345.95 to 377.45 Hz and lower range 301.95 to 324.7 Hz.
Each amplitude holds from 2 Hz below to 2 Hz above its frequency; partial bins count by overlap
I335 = 1.53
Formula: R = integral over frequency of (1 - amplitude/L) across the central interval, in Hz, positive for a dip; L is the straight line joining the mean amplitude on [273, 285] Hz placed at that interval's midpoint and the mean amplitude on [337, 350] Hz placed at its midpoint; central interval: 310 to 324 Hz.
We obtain 6.4 Hz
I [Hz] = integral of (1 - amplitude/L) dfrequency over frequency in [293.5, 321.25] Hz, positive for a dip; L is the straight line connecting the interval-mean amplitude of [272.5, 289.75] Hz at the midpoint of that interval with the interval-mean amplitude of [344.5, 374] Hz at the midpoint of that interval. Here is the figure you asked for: 6.62 Hz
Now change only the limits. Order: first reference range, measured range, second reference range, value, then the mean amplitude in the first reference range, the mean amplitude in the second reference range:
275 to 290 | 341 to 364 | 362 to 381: 0.7 Hz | 388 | 336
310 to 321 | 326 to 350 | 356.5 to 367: 4.2 Hz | 189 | 354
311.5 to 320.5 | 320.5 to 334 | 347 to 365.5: 4.8 Hz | 180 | 351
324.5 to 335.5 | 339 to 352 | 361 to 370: -3.4 Hz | 154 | 340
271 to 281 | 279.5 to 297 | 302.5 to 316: -2.4 Hz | 394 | 271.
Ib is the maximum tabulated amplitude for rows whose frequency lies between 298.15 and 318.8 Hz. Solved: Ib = 380.5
